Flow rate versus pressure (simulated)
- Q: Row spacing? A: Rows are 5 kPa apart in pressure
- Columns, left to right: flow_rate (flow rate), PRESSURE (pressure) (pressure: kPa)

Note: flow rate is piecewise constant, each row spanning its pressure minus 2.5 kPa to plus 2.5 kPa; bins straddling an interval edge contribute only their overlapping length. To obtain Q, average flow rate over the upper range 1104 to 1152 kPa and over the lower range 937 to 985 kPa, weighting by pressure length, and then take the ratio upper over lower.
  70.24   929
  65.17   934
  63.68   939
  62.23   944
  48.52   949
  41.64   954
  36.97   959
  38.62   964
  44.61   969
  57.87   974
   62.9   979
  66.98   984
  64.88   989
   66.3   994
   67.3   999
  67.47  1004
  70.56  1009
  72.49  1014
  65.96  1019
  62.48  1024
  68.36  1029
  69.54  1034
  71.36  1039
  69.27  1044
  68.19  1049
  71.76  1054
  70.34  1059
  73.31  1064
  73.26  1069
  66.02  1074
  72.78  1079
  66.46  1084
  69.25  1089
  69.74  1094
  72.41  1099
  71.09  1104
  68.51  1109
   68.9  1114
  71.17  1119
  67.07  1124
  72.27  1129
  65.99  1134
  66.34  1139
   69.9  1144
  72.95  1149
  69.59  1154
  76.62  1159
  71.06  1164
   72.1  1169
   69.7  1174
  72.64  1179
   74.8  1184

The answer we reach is 1.34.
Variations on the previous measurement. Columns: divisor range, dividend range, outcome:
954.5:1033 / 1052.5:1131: 1.16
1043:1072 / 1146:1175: 1.01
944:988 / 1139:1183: 1.40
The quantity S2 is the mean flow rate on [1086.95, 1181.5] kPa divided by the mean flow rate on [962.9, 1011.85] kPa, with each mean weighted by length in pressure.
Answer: 1.15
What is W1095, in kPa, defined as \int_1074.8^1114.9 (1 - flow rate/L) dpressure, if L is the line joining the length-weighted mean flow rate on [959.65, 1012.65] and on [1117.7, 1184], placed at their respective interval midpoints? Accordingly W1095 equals -1.58 kPa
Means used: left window 60.2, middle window 69.8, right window 70.7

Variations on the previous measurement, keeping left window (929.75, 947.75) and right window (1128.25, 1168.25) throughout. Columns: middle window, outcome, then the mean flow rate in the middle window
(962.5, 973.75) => 3.4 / 45.1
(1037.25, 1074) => -1.8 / 70.7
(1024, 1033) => -0.1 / 66.9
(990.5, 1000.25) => -0.2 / 66.5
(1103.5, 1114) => 0.0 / 69.3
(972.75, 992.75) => 0.3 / 63.7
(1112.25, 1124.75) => 0.0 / 69.3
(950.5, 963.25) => 4.8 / 39.9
